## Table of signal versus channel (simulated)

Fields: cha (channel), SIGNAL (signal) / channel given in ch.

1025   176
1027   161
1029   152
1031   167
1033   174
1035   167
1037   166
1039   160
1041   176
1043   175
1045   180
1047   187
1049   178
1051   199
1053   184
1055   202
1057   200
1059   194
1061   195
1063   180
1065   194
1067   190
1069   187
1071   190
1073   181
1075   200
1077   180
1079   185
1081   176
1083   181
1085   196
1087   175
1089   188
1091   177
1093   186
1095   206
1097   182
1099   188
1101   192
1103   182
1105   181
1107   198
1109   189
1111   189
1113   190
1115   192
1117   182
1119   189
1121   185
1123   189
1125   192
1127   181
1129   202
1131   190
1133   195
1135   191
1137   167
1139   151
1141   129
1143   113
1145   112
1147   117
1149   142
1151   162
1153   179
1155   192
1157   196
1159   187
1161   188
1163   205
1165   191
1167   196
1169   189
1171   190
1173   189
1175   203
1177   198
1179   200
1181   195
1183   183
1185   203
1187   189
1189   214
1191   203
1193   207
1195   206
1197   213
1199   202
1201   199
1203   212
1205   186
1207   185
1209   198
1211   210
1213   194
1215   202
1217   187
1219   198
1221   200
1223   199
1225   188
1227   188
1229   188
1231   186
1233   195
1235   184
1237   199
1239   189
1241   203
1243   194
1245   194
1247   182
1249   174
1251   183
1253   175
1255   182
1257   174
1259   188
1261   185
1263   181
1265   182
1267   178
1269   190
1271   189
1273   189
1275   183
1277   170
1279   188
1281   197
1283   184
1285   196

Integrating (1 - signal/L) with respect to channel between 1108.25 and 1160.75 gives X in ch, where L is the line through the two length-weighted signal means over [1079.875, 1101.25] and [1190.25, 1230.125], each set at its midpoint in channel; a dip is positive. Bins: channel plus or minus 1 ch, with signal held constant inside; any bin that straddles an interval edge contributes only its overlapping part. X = 4.7 ch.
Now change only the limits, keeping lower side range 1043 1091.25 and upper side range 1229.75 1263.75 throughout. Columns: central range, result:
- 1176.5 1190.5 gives -0.81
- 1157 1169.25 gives -0.41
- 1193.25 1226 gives -2.15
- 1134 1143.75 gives 1.87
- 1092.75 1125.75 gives -0.33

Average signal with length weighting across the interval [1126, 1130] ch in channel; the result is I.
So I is 192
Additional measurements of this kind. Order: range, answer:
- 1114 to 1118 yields 187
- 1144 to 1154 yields 142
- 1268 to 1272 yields 190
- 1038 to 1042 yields 168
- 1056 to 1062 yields 196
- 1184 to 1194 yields 203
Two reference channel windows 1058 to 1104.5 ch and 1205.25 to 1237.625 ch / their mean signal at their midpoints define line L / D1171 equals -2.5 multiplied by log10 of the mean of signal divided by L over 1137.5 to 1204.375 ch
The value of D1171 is 0.05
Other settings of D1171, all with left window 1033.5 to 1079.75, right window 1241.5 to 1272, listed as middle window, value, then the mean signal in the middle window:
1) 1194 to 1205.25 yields -0.11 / 204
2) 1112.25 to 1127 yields -0.02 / 188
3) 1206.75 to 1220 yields -0.07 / 197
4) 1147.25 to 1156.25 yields 0.12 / 165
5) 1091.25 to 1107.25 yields -0.02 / 188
